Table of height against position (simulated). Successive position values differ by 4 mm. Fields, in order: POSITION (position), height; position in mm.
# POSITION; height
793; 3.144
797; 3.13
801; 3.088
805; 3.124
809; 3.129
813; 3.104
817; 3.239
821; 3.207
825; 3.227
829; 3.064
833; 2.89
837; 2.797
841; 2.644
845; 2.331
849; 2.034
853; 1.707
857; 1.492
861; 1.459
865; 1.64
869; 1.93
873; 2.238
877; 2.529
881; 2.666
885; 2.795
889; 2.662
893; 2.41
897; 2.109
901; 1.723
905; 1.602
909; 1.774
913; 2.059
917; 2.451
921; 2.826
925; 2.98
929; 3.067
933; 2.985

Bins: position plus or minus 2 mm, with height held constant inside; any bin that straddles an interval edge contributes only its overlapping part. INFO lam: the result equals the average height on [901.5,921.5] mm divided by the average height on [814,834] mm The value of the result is 0.66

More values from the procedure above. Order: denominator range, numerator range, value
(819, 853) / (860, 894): 0.84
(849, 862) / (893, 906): 1.17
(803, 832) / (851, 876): 0.56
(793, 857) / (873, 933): 0.86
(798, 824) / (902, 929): 0.74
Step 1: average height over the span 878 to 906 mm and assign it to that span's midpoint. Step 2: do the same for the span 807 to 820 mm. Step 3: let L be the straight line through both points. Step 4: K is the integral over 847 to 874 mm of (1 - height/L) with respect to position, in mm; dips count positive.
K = 8.96 mm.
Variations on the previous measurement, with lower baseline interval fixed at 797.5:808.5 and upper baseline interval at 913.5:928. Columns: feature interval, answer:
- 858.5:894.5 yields 7.6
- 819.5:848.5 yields 1.7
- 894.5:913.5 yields 6.3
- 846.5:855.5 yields 3.3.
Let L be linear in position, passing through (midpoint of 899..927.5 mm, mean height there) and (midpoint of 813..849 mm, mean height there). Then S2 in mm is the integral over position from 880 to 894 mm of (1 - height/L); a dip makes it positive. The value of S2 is -1.2 mm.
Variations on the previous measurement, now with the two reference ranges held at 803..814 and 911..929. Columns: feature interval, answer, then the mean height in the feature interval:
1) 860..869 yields 3.85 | 1.64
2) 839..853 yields 3.37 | 2.25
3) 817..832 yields -0.52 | 3.16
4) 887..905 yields 3.84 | 2.16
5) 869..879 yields 1.91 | 2.29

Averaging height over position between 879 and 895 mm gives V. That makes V 2.63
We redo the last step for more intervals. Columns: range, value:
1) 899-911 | 1.7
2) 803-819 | 3.15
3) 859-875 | 1.82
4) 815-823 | 3.22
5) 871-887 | 2.56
